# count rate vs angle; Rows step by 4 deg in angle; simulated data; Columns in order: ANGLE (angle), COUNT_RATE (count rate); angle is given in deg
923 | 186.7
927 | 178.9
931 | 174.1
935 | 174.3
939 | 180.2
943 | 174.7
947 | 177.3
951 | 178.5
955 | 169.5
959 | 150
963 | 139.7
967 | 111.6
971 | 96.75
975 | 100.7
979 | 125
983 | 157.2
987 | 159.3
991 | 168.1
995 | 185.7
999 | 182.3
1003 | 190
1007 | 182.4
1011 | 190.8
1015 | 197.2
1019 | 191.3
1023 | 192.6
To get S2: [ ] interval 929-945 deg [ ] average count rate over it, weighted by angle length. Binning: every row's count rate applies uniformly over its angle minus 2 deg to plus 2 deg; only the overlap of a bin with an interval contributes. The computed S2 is 176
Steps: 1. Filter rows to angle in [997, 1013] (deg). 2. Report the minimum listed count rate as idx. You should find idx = 182.3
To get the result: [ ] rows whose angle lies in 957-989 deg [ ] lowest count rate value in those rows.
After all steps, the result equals 96.75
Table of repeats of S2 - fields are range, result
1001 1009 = 186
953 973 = 134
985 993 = 164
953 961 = 160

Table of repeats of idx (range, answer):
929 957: 169.5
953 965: 139.7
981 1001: 157.2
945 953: 177.3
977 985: 125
